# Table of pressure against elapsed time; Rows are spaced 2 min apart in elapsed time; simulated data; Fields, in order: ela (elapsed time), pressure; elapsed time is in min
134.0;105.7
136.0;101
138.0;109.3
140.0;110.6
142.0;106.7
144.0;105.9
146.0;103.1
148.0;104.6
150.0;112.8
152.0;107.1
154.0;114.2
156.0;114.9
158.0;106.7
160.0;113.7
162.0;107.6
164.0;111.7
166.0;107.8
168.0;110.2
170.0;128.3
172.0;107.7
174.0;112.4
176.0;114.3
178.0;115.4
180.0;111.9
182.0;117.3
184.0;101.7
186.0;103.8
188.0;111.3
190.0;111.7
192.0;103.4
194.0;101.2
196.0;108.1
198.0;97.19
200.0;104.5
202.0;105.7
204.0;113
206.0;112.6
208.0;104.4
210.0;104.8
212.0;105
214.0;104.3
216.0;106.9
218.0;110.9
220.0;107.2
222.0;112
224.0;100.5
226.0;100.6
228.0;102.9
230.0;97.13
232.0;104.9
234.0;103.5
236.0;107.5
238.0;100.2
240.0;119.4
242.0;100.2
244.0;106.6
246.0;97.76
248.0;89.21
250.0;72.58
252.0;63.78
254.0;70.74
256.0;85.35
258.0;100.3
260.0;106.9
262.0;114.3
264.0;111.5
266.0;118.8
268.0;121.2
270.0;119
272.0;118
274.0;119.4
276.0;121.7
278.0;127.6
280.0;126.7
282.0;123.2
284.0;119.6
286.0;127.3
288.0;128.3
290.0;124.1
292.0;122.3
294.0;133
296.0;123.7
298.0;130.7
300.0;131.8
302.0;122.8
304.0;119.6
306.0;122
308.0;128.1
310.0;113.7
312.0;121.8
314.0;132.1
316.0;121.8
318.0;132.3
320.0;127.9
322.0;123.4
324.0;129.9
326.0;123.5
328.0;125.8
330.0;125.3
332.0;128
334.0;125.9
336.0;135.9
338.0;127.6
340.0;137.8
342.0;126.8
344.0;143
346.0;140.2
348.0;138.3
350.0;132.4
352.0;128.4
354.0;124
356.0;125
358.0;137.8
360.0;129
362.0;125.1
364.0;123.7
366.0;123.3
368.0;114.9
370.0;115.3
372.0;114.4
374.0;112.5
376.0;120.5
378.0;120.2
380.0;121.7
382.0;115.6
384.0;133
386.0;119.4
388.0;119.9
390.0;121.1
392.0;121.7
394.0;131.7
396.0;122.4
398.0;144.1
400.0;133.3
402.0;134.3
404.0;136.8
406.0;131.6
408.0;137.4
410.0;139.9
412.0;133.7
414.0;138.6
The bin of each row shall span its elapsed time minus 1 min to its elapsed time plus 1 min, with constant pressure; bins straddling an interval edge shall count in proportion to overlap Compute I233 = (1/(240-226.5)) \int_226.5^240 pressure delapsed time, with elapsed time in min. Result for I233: 104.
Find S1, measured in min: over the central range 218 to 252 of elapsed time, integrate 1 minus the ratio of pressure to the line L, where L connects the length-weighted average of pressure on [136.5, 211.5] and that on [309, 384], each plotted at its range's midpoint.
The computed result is 4.3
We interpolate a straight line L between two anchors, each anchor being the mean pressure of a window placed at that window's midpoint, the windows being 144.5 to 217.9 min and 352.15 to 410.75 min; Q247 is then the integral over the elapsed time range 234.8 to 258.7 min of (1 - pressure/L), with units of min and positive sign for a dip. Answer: 4.5 min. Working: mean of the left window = 109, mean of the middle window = 92.8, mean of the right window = 126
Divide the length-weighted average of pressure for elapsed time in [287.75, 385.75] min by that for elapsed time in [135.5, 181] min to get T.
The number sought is 1.14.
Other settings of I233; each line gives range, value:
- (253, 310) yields 118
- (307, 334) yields 126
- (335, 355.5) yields 133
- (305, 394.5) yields 126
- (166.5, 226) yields 108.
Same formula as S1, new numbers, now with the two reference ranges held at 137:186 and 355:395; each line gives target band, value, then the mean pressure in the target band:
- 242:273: 4.3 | 99.7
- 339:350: -1.5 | 137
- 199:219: 1.0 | 107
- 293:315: -1.3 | 125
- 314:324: -0.7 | 127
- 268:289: -1.1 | 123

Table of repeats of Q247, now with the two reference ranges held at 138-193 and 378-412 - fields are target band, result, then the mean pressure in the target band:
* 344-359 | -0.9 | 133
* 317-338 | -0.7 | 128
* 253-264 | 1.9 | 97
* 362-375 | 0.9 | 118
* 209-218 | 0.7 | 106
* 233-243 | 0.9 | 106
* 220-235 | 1.5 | 103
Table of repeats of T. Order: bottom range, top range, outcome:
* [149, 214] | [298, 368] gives 1.17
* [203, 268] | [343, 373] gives 1.25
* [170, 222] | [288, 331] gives 1.16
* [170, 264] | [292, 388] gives 1.22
